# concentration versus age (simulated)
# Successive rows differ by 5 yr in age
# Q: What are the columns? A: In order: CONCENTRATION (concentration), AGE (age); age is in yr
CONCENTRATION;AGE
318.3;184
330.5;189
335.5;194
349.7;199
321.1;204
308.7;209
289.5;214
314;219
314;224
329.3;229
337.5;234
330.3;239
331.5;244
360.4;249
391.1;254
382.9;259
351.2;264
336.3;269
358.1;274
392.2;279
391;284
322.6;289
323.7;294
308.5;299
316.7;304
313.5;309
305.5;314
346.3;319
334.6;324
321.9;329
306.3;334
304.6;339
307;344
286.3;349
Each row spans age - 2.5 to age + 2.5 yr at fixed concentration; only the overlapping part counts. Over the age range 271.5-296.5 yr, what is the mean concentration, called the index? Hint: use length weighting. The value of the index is 358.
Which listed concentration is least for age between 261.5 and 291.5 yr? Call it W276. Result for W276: 322.6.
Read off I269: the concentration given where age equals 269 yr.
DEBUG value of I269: 336.3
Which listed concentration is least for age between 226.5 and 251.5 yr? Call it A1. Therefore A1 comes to 329.3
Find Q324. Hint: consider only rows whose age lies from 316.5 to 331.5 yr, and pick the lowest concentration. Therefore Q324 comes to 321.9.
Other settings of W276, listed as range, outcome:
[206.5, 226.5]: 289.5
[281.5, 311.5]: 308.5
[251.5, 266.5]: 351.2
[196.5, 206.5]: 321.1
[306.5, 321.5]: 305.5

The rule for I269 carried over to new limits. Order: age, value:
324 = 334.6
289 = 322.6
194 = 335.5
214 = 289.5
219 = 314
